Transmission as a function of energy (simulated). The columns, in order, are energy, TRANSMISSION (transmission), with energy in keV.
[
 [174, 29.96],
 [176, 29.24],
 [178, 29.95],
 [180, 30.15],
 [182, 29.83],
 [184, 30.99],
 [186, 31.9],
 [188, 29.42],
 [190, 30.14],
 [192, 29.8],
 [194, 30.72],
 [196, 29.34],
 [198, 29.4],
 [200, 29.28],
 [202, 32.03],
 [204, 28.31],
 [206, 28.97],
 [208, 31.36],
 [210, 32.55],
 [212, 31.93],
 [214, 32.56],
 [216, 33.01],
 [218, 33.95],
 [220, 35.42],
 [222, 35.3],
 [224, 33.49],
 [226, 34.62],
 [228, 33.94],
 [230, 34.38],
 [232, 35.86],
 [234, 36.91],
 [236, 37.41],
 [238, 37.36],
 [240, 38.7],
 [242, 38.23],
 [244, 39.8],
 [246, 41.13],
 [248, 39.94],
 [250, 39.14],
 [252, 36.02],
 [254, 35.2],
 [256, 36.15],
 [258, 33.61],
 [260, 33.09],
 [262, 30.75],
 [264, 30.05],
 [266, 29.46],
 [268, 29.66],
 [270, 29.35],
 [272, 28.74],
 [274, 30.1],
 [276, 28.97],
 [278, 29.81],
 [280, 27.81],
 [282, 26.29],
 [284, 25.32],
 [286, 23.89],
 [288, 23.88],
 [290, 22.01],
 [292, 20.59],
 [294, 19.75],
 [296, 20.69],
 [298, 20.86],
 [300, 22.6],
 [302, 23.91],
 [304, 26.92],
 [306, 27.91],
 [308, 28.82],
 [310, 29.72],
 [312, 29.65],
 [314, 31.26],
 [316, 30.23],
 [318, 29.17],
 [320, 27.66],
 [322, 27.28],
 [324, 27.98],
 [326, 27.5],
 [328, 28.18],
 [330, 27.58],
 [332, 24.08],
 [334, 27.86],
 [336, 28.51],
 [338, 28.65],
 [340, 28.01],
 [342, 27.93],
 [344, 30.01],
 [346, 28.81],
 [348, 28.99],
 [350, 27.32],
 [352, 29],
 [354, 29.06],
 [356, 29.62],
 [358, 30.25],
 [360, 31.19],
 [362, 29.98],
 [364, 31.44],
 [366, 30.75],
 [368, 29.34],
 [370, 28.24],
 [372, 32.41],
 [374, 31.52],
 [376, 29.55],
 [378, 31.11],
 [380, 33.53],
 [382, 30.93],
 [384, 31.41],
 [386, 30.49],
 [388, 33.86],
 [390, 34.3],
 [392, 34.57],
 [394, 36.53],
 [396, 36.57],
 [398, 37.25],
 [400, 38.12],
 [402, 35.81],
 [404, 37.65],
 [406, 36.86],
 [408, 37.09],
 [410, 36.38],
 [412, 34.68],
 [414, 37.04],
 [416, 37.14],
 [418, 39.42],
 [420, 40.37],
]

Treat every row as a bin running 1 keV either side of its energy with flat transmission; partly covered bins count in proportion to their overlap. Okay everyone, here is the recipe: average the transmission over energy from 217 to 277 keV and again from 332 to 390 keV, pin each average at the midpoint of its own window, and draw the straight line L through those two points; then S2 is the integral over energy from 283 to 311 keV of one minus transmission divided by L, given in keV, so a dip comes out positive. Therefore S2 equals 7.3 keV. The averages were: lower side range 34.6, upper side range 30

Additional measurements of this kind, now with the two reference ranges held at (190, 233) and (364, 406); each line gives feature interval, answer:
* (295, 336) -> 7.2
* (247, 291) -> 2.8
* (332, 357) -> 3.4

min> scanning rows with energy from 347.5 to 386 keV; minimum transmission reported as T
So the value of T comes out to 27.32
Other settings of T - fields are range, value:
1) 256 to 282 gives 26.29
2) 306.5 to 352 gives 24.08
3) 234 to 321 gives 19.75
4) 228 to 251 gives 33.94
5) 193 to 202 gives 29.28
